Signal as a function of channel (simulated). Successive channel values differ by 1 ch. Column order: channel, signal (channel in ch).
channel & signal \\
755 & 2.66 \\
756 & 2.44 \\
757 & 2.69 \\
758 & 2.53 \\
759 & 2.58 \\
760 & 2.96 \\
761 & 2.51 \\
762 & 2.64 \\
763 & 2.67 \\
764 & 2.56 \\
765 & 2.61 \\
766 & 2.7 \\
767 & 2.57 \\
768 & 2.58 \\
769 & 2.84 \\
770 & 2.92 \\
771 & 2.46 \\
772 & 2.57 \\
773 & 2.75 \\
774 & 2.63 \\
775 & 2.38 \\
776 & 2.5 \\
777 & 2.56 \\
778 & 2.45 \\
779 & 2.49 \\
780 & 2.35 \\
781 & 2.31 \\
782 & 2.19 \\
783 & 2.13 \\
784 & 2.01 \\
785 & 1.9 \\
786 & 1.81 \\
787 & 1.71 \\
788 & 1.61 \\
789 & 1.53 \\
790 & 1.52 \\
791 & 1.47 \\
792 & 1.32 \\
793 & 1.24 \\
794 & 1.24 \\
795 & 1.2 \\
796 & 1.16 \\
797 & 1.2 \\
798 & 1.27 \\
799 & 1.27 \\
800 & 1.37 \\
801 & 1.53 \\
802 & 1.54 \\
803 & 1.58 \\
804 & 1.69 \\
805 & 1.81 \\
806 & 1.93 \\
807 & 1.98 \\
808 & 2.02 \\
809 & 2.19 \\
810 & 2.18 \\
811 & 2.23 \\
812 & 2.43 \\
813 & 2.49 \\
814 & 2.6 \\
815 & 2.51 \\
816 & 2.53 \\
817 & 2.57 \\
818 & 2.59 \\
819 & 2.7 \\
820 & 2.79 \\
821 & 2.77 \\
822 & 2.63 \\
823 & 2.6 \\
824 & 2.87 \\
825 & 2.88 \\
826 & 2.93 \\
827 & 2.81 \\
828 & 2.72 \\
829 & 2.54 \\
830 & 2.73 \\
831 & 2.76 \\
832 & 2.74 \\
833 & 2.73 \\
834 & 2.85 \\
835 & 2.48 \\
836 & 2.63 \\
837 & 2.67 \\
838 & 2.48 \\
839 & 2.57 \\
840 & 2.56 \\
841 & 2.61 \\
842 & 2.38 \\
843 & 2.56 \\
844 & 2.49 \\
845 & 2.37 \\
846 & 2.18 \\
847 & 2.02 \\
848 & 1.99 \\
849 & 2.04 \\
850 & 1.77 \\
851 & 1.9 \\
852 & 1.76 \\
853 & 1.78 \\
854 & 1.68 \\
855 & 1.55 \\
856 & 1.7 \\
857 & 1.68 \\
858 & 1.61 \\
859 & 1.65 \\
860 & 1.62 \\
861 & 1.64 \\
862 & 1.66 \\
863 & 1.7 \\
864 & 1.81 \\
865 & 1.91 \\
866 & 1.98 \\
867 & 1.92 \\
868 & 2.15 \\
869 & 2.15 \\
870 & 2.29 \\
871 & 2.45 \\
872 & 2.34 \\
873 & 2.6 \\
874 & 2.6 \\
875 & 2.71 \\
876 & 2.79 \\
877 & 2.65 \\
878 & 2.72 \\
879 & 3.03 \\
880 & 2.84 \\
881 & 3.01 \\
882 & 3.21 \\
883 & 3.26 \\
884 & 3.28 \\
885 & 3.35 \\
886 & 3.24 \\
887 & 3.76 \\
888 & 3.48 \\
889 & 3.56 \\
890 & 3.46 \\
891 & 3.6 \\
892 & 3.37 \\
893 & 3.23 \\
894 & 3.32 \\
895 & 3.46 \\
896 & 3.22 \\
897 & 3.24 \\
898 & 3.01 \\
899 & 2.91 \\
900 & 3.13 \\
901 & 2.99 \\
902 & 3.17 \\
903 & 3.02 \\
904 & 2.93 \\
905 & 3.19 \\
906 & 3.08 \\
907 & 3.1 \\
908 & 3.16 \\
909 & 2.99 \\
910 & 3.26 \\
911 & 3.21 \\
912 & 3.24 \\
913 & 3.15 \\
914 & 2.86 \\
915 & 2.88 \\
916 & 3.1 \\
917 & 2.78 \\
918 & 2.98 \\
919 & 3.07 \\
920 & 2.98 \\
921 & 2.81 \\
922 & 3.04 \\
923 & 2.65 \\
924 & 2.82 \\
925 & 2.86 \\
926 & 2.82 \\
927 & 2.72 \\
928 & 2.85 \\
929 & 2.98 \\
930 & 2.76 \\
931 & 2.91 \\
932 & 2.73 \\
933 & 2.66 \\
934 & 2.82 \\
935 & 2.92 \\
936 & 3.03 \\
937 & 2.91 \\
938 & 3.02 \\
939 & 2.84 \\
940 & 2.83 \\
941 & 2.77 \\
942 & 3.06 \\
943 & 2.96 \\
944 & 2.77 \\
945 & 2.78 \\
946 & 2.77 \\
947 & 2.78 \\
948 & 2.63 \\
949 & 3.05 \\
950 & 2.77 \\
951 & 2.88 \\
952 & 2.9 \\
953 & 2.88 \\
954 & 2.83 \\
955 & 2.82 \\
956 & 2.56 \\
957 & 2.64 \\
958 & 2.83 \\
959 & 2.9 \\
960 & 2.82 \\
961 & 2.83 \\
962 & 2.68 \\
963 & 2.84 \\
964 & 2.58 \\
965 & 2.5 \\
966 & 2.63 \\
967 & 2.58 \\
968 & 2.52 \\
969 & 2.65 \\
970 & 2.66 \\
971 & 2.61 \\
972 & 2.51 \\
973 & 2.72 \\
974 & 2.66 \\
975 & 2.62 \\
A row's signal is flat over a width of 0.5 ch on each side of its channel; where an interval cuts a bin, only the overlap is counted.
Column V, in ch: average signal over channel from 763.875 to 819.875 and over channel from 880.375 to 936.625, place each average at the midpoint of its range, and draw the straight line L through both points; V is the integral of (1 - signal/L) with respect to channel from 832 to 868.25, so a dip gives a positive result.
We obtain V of 6.6 ch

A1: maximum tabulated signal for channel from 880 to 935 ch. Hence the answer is 3.76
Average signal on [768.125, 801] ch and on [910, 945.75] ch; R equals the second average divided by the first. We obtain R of 1.5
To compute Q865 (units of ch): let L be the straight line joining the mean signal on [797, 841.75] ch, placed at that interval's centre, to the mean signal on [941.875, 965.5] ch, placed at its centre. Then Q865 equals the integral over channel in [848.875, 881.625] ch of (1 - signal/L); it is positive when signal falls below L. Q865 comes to 5.1 ch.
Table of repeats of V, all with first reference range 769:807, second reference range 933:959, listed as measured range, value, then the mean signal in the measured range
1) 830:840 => -2.21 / 2.66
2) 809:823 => -3.16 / 2.53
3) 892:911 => -4.21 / 3.14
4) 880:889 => -3.05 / 3.31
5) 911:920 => -1.22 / 3.02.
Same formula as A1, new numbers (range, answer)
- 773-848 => 2.93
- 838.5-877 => 2.79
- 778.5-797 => 2.49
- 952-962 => 2.9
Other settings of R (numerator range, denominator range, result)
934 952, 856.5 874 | 1.46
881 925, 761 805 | 1.55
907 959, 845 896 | 1.17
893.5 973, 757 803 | 1.38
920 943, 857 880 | 1.31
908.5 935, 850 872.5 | 1.57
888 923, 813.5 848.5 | 1.21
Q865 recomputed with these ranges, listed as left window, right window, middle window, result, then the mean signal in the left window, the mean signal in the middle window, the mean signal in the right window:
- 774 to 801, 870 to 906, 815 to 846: -4.1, 1.79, 2.64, 3.08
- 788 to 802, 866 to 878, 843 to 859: 1.5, 1.35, 1.91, 2.42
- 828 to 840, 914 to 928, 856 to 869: 4.5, 2.65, 1.79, 2.88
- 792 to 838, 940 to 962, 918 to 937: -1.0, 2.22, 2.86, 2.82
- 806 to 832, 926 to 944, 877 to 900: -4.2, 2.55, 3.24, 2.86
